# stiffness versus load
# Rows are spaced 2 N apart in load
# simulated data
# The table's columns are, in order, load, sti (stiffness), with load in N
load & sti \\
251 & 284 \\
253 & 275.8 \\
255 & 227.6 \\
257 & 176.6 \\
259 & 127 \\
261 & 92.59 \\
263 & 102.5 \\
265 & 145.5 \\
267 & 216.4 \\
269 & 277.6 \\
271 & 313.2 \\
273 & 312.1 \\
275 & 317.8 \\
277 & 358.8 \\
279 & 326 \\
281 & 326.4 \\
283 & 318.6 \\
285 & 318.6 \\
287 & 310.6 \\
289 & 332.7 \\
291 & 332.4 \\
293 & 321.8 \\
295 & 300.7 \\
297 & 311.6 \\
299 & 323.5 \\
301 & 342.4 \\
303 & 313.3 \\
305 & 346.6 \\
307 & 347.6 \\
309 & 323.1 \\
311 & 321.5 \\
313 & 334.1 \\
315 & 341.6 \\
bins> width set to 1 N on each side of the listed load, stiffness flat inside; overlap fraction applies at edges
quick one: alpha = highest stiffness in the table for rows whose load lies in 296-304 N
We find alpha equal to 342.4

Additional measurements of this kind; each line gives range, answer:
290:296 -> 332.4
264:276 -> 317.8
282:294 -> 332.7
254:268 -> 227.6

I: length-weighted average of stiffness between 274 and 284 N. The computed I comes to 330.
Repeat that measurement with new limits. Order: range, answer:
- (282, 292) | 323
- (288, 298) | 320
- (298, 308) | 335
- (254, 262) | 156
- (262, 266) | 124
